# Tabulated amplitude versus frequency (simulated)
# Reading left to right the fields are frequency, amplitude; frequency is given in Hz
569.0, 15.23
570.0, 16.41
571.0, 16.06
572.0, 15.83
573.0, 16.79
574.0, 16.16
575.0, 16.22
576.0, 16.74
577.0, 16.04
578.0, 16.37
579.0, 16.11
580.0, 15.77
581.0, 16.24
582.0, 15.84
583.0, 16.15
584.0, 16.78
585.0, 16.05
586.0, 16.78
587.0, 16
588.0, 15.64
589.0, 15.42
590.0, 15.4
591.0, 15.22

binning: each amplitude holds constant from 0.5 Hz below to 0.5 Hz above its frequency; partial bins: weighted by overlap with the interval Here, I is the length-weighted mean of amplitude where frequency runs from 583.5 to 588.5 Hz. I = 16.2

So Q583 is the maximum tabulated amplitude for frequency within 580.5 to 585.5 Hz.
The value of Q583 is 16.78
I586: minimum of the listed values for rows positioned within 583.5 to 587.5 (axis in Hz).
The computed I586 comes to 16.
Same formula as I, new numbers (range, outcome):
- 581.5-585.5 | 16.2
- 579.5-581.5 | 16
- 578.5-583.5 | 16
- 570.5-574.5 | 16.2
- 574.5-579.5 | 16.3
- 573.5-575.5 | 16.2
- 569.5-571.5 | 16.2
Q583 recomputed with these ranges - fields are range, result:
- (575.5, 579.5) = 16.74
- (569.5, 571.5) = 16.41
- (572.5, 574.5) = 16.79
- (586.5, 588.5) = 16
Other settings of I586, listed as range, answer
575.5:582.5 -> 15.77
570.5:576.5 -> 15.83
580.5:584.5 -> 15.84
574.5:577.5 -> 16.04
